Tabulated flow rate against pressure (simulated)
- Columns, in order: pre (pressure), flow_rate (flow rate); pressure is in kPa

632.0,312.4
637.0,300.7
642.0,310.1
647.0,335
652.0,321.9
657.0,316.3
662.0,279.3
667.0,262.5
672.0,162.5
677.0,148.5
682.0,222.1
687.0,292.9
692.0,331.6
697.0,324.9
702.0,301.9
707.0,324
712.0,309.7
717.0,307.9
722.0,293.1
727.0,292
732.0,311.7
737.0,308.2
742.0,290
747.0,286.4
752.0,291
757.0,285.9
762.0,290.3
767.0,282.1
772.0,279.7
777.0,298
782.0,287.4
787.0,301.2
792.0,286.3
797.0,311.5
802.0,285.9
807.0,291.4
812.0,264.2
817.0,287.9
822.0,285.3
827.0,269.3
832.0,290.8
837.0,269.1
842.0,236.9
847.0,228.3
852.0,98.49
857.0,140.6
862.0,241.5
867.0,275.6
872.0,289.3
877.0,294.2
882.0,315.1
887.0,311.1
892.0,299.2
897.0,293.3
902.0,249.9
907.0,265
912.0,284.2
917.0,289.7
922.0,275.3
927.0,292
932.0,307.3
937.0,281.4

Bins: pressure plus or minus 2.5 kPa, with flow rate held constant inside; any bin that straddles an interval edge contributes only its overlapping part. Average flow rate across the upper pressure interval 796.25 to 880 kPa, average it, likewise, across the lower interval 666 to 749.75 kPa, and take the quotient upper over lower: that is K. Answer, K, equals 0.9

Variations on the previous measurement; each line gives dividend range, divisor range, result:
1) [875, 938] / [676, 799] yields 0.99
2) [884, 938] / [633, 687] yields 1.07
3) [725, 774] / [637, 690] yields 1.09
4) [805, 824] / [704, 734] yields 0.92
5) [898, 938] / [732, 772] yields 0.97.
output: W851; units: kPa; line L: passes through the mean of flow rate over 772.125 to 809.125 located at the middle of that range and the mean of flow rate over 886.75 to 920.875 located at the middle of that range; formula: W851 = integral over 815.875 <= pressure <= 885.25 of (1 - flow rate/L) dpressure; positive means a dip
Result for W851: 8.7 kPa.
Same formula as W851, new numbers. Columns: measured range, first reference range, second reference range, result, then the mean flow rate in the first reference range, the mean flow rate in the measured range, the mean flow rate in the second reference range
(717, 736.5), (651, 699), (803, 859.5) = -3.3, 264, 301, 243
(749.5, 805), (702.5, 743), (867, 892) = 2.2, 305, 291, 299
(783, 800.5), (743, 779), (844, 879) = -2.0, 288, 298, 223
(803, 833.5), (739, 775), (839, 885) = -2.8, 287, 281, 237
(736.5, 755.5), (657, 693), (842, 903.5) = -3.4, 244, 292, 252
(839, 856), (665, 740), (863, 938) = 5.9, 280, 186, 287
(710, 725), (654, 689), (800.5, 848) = -3.2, 241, 303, 272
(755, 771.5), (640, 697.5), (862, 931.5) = -0.4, 274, 285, 286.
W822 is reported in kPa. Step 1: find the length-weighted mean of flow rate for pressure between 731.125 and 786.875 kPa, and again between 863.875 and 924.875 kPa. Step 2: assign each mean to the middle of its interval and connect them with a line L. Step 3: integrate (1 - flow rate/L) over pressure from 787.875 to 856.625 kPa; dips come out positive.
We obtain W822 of 7.2 kPa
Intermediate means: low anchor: 292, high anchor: 286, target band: 259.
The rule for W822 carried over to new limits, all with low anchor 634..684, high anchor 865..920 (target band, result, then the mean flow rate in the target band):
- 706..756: -4.9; 300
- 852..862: 4.5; 155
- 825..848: 1.8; 261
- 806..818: 0.1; 279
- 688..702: -2.6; 320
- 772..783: -0.5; 290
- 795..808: -0.8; 296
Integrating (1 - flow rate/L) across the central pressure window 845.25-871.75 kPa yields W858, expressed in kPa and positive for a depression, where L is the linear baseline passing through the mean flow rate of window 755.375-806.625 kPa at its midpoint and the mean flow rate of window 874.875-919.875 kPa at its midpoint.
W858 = 7.8 kPa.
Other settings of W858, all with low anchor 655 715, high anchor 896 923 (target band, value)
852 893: 2.3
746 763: -0.9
